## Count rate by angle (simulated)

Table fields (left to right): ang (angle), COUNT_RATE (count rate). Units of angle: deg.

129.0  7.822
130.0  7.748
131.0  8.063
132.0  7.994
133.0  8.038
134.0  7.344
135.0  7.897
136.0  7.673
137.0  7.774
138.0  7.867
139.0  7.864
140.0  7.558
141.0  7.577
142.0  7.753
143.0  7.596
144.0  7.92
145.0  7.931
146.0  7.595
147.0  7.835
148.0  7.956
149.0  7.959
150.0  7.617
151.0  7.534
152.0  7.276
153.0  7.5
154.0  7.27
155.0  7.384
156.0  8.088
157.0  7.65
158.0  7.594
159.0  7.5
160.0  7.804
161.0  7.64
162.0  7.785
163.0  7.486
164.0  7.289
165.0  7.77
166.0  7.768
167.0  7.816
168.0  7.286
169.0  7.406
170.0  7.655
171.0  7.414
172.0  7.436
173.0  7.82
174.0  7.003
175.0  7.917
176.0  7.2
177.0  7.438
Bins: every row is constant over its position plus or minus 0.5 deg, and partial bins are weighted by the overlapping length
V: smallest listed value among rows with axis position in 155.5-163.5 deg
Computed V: 7.486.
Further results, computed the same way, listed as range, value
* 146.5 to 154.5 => 7.27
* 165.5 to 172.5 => 7.286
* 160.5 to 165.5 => 7.289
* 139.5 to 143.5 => 7.558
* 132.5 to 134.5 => 7.344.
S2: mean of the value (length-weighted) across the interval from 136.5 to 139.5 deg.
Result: 7.83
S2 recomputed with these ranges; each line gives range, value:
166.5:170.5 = 7.54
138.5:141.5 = 7.67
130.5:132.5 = 8.03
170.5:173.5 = 7.56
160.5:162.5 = 7.71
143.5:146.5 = 7.82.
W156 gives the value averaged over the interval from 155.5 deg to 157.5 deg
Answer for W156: 7.87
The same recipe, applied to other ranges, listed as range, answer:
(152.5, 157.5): 7.58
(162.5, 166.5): 7.58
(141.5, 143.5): 7.67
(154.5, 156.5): 7.74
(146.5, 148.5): 7.9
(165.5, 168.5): 7.62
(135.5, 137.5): 7.72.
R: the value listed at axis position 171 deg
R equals 7.414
